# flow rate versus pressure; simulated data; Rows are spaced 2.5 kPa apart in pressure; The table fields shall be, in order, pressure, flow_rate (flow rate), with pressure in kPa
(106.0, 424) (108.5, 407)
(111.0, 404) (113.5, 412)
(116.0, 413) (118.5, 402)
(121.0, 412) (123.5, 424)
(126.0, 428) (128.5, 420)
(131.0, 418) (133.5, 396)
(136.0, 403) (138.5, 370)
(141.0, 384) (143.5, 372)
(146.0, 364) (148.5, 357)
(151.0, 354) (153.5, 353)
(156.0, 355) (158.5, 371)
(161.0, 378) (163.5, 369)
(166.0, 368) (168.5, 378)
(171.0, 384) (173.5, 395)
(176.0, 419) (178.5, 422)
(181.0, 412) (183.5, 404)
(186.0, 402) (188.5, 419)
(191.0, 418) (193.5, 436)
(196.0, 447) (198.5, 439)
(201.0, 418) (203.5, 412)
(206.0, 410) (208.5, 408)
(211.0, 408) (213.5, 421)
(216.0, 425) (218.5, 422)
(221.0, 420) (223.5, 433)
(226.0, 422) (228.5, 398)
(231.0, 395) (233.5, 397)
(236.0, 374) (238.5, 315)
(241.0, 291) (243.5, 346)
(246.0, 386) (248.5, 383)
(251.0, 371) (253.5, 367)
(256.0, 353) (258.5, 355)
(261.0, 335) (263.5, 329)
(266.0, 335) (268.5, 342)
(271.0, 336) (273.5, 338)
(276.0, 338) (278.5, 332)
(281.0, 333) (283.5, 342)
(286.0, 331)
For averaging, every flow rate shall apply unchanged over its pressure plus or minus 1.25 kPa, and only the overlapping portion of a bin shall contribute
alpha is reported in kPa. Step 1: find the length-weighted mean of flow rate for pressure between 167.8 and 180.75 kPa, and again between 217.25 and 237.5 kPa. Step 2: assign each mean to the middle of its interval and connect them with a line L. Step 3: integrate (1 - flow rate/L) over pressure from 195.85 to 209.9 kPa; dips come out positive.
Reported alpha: -0.6 kPa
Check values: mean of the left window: 401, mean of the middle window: 420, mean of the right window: 406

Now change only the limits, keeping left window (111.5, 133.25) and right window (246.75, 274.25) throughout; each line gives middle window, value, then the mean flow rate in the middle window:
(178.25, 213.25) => -3.5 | 418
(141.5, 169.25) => 2.3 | 366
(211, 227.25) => -2.3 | 423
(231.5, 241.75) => 0.3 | 351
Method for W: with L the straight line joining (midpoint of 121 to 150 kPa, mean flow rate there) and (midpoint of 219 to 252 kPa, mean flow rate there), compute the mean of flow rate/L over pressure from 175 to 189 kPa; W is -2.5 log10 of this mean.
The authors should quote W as -0.07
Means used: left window 395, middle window 413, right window 380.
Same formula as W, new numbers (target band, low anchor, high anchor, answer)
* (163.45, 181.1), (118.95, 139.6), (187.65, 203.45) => 0.074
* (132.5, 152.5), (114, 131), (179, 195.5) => 0.116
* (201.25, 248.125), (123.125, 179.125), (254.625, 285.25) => -0.107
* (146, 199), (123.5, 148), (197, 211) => 0.039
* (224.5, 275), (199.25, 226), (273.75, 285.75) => 0.042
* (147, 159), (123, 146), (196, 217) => 0.134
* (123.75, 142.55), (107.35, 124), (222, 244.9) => 0.004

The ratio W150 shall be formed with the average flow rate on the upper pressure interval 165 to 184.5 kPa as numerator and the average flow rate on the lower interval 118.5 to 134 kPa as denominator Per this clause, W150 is 1.0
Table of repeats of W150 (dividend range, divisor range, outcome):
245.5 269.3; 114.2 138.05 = 0.86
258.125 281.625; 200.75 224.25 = 0.81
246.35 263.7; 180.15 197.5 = 0.86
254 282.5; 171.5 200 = 0.81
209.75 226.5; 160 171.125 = 1.13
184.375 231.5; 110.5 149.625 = 1.05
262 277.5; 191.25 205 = 0.78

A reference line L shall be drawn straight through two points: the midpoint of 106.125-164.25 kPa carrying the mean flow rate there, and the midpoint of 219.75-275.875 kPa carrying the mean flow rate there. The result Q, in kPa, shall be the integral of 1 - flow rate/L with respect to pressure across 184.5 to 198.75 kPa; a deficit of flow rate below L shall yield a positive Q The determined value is -1.82 kPa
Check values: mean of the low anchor 391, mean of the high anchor 364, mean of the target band 426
